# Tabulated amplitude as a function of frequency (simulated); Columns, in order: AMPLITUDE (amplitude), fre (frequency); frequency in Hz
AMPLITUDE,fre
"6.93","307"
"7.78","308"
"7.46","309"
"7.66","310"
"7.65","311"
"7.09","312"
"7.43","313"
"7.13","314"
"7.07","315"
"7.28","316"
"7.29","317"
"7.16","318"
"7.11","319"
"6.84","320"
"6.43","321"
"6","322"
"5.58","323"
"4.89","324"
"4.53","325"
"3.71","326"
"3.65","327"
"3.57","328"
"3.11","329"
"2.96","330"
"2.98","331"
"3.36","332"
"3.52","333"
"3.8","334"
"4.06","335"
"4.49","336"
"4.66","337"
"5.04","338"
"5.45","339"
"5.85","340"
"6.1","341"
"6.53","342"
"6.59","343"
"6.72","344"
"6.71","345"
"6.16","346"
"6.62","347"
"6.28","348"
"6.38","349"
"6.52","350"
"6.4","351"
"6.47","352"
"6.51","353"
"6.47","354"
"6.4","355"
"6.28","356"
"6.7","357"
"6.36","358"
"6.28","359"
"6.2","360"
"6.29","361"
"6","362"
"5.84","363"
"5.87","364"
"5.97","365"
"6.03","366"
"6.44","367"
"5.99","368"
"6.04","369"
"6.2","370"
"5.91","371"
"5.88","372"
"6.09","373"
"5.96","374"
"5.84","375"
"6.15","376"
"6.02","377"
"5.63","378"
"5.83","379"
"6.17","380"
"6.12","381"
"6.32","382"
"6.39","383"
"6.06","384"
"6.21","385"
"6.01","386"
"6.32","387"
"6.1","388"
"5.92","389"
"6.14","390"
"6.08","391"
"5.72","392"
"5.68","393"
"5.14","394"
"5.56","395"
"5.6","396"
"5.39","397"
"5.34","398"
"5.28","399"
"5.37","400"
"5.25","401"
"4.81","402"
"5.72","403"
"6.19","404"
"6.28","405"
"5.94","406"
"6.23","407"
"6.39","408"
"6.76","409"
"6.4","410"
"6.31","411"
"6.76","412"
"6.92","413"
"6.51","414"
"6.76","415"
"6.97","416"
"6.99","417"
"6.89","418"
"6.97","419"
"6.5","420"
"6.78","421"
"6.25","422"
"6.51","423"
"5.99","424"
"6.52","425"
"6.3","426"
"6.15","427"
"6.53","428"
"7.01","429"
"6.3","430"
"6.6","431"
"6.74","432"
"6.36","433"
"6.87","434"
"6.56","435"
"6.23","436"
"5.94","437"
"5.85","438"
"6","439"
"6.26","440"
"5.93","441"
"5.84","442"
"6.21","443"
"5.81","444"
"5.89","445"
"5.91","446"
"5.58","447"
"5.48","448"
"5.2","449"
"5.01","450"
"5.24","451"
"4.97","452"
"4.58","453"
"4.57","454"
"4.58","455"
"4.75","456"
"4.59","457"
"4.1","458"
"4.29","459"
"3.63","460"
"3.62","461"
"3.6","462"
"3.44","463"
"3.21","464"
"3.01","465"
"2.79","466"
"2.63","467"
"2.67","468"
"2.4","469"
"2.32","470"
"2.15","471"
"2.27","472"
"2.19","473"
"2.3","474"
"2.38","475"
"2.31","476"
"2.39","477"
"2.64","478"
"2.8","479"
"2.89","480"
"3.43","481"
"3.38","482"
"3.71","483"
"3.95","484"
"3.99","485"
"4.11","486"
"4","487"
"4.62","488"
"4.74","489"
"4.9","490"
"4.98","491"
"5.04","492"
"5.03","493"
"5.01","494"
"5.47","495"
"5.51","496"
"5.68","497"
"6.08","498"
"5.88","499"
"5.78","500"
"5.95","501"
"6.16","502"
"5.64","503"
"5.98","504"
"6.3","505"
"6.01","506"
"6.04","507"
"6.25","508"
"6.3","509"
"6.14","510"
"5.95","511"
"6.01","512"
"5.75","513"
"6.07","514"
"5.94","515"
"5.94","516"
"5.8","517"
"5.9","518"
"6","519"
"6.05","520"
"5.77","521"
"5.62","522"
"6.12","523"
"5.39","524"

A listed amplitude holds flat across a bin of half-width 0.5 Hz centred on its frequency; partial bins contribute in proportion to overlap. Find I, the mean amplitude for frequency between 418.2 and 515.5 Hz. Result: 4.99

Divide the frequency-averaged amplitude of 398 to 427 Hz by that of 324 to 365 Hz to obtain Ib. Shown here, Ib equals 1.2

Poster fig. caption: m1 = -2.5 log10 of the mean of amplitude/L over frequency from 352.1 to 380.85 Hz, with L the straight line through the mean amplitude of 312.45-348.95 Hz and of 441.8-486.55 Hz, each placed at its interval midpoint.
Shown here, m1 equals -0.21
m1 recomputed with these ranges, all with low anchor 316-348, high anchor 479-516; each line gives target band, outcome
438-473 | 0.20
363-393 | -0.15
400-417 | -0.19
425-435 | -0.24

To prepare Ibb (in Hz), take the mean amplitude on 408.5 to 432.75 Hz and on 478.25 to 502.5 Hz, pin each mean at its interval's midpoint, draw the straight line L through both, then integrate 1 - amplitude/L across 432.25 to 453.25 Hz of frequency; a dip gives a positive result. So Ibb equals 0.6 Hz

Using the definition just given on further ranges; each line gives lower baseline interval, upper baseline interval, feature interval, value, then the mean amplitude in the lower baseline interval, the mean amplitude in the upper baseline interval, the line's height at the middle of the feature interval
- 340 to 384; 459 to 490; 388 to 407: -1.5 Hz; 6.22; 3.17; 5.26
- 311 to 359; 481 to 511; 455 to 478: 9.8 Hz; 5.73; 5.24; 5.33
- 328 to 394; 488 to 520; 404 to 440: -4.5 Hz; 5.78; 5.74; 5.76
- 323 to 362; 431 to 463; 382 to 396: -1.5 Hz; 5.39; 5.35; 5.37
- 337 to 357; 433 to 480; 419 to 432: -4.4 Hz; 6.26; 4.29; 4.85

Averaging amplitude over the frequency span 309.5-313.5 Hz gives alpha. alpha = 7.46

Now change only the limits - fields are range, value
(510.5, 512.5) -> 5.98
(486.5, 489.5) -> 4.45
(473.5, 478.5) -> 2.4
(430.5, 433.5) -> 6.57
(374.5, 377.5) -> 6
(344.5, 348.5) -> 6.44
